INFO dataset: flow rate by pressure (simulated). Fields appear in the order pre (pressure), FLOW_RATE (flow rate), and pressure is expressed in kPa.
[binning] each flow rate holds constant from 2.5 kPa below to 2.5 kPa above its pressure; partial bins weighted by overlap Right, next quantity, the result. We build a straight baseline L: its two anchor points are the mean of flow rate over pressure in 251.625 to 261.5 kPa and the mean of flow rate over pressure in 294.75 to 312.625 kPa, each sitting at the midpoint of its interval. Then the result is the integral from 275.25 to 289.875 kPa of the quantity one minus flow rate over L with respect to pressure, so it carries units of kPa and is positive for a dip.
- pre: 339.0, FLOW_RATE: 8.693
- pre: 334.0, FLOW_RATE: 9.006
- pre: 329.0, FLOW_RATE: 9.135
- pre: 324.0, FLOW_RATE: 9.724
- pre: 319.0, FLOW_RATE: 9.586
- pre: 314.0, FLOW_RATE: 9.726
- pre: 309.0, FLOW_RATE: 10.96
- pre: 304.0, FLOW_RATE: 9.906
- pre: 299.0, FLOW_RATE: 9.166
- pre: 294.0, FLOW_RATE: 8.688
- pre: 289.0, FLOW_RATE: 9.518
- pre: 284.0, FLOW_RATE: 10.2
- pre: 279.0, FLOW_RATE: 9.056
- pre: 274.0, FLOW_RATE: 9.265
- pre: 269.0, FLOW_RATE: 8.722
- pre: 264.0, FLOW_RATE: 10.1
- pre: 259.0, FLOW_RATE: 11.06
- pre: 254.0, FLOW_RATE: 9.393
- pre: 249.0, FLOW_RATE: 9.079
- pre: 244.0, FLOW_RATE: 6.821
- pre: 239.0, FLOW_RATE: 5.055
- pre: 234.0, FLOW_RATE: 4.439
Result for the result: 0.7 kPa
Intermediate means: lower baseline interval 10.2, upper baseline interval 9.86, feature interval 9.57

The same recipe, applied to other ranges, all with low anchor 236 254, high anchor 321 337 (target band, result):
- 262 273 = -2.22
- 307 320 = -1.77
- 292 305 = -0.99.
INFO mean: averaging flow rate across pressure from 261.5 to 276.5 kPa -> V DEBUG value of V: 9.36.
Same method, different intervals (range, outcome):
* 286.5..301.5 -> 9.12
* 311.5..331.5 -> 9.54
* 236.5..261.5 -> 8.28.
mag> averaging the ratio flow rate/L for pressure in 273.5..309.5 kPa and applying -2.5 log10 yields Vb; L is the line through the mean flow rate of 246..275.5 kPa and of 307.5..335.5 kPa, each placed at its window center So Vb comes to 0.01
